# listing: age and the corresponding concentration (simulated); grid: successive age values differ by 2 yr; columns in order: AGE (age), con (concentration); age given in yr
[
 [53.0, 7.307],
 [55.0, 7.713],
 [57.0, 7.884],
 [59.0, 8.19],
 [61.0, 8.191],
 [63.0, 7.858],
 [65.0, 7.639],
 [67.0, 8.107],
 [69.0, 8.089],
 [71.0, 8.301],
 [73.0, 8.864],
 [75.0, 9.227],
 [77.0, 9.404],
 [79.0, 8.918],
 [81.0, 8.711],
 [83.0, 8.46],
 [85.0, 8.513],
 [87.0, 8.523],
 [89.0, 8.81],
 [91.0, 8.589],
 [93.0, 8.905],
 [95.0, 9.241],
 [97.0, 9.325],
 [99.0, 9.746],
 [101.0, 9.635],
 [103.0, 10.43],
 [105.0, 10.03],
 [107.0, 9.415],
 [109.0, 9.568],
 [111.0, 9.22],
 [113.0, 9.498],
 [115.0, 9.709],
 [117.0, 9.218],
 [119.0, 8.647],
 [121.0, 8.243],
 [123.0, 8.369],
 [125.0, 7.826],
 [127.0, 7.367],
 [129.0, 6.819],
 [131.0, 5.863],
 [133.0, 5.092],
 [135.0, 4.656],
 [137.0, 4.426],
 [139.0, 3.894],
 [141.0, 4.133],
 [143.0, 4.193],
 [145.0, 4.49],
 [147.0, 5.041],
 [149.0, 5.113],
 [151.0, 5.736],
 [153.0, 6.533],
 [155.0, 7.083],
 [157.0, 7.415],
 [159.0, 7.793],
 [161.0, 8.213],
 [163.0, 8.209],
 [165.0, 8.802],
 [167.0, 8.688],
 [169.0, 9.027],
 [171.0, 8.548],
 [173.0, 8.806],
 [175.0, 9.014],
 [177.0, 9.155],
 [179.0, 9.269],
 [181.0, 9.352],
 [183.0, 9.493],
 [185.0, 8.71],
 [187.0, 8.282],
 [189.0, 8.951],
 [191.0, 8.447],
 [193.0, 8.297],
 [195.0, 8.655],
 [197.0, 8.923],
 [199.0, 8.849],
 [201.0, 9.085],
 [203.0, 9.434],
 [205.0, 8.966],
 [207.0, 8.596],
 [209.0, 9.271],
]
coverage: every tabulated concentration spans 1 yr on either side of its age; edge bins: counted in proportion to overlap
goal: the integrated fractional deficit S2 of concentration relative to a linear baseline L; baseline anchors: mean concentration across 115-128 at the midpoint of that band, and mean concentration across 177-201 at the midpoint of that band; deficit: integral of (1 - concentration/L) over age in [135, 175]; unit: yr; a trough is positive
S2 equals 9.2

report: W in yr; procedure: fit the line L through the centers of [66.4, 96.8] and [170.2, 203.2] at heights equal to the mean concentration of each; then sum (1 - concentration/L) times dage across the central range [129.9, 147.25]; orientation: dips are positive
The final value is 8.2 yr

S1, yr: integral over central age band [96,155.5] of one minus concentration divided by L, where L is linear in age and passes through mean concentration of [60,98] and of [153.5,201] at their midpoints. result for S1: 8.9 yr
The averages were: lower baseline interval 8.61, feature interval 7.31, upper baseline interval 8.6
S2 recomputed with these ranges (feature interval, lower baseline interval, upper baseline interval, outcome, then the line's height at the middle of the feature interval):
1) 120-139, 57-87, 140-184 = 3.52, 7.82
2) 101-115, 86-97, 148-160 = -2.41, 8.27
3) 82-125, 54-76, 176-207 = -3.62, 8.41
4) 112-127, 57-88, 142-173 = -1.98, 7.68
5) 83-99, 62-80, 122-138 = -2.35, 7.75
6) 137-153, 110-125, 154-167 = 6.82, 8.31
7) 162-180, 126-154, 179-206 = -3.52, 7.4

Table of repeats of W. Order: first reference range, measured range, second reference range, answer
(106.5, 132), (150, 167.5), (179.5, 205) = 2.22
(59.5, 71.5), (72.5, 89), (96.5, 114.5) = -0.35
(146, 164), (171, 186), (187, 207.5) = -2.22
